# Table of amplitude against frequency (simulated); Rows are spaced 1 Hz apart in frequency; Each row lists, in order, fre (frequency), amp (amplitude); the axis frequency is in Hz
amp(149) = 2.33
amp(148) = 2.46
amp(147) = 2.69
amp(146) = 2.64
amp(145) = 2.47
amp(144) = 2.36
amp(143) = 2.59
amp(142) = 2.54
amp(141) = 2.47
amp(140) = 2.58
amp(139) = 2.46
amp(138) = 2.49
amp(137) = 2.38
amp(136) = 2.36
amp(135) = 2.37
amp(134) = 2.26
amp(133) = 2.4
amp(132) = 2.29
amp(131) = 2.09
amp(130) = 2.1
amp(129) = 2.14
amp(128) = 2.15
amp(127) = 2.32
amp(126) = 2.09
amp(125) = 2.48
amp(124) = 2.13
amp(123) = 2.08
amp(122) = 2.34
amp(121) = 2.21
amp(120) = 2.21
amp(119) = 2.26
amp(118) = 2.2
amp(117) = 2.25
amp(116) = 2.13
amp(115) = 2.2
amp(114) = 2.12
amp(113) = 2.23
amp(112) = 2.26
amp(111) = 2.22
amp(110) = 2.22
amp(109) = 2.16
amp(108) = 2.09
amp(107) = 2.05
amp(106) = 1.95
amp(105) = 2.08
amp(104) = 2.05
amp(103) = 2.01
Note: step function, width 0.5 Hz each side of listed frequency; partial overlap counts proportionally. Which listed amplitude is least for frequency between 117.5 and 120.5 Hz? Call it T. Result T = 2.2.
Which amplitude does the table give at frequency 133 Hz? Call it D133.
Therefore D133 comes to 2.4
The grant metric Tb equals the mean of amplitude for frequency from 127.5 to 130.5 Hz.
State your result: 2.13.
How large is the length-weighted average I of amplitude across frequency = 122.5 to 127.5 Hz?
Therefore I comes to 2.22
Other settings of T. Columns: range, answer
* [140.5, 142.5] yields 2.47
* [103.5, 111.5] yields 1.95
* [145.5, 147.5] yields 2.64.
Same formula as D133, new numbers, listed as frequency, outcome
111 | 2.22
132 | 2.29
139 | 2.46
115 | 2.2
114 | 2.12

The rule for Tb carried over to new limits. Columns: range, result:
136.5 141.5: 2.48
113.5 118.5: 2.18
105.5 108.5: 2.03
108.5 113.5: 2.22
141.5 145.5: 2.49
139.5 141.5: 2.53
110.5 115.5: 2.21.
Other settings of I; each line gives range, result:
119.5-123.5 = 2.21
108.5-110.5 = 2.19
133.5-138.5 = 2.37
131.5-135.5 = 2.33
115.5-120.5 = 2.21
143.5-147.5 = 2.54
